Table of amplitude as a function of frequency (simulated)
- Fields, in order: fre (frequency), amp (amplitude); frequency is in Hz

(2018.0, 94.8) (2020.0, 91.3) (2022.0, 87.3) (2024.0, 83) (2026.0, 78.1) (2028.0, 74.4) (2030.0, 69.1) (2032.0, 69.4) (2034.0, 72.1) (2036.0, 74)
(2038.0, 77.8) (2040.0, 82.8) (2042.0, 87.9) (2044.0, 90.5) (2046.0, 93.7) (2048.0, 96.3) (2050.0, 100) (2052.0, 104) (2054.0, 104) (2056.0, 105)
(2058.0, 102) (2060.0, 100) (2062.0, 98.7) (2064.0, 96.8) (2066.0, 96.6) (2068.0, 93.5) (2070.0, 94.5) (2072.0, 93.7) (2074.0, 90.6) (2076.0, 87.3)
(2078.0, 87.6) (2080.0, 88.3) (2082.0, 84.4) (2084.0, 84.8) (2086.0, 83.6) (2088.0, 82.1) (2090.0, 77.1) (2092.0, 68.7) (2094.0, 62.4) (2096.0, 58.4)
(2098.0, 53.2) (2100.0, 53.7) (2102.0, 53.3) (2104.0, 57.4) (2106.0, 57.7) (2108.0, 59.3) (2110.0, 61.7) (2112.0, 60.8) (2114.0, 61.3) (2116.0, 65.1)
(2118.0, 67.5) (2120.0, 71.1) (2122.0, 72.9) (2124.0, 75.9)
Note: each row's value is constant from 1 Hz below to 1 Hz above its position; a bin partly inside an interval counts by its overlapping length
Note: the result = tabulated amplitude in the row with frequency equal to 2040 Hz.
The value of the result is 82.8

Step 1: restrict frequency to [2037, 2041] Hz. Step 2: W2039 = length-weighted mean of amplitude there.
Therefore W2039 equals 80.3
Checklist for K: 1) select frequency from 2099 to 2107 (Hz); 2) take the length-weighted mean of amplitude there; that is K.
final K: 55.5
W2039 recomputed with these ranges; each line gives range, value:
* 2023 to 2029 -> 78.5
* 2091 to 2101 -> 59.3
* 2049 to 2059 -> 103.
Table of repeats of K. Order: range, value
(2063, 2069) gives 95.6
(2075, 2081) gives 87.7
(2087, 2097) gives 69.7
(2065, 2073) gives 94.6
